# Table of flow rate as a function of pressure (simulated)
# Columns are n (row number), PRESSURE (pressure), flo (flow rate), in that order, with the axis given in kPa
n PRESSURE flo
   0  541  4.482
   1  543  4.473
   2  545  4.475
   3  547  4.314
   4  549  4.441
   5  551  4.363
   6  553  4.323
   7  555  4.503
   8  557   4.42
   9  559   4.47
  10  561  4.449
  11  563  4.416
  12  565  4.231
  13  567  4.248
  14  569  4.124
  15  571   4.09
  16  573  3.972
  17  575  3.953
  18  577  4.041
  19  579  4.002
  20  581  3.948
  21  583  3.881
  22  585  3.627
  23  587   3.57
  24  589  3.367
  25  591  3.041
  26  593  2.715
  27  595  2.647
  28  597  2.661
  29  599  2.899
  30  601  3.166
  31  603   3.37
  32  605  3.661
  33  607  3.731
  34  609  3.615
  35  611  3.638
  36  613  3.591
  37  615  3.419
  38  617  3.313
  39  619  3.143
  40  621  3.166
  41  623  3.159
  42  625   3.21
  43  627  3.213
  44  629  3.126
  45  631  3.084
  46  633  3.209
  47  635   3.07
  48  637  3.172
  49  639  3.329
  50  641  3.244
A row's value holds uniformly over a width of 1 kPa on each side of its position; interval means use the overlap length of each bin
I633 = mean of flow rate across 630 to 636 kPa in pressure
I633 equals 3.12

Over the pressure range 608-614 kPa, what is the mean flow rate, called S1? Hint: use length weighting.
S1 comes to 3.61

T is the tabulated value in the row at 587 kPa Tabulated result 3.57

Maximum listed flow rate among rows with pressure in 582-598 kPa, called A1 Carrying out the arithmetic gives 3.881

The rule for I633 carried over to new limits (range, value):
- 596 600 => 2.78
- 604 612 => 3.66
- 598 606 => 3.27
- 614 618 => 3.37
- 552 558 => 4.42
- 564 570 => 4.2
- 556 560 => 4.45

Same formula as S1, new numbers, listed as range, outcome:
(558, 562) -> 4.46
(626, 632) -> 3.14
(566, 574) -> 4.11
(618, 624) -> 3.16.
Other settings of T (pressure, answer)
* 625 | 3.21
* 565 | 4.231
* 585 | 3.627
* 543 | 4.473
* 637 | 3.172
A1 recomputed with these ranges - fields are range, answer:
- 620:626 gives 3.21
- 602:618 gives 3.731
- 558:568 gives 4.47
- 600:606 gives 3.661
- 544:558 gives 4.503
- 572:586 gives 4.041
